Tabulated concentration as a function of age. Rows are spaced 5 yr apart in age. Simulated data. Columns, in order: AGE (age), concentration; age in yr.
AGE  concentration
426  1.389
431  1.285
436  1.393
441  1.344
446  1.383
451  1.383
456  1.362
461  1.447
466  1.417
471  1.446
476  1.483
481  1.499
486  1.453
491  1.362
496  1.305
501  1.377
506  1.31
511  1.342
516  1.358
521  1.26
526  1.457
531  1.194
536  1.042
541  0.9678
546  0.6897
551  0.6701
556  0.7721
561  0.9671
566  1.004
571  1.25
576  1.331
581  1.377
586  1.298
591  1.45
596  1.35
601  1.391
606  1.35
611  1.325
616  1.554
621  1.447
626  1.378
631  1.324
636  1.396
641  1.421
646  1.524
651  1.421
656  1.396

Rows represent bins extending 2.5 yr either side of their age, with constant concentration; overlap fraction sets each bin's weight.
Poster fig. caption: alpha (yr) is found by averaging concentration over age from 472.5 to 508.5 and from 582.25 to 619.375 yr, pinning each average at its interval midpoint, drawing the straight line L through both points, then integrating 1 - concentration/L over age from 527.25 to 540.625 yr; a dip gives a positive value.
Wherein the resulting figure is 2.6 yr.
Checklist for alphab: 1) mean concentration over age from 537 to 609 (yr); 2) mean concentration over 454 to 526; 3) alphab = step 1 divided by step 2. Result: 0.8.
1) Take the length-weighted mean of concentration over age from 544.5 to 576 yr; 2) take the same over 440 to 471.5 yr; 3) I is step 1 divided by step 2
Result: 0.67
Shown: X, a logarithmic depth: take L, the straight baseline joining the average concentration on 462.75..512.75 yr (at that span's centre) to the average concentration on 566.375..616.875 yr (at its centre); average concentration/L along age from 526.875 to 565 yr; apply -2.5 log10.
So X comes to 0.42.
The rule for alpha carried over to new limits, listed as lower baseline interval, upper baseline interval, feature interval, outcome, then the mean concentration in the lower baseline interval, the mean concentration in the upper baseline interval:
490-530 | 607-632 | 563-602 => 2.43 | 1.34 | 1.41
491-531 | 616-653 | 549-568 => 7.16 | 1.34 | 1.43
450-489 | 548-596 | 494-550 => 4.02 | 1.44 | 1.13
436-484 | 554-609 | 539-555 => 6.44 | 1.42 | 1.24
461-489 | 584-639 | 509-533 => 1.83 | 1.46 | 1.39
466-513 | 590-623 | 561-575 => 2.83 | 1.4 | 1.41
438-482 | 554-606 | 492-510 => 0.23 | 1.42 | 1.23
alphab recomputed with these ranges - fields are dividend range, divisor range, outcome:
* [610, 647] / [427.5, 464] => 1.04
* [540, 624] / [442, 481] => 0.84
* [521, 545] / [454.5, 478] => 0.80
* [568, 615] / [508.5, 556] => 1.24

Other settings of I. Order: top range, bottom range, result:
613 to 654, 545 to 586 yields 1.38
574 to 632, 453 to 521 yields 0.99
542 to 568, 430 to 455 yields 0.61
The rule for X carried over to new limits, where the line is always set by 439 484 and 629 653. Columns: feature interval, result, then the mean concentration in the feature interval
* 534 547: 0.472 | 0.919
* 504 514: 0.072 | 1.33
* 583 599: 0.041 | 1.37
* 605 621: -0.002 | 1.42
